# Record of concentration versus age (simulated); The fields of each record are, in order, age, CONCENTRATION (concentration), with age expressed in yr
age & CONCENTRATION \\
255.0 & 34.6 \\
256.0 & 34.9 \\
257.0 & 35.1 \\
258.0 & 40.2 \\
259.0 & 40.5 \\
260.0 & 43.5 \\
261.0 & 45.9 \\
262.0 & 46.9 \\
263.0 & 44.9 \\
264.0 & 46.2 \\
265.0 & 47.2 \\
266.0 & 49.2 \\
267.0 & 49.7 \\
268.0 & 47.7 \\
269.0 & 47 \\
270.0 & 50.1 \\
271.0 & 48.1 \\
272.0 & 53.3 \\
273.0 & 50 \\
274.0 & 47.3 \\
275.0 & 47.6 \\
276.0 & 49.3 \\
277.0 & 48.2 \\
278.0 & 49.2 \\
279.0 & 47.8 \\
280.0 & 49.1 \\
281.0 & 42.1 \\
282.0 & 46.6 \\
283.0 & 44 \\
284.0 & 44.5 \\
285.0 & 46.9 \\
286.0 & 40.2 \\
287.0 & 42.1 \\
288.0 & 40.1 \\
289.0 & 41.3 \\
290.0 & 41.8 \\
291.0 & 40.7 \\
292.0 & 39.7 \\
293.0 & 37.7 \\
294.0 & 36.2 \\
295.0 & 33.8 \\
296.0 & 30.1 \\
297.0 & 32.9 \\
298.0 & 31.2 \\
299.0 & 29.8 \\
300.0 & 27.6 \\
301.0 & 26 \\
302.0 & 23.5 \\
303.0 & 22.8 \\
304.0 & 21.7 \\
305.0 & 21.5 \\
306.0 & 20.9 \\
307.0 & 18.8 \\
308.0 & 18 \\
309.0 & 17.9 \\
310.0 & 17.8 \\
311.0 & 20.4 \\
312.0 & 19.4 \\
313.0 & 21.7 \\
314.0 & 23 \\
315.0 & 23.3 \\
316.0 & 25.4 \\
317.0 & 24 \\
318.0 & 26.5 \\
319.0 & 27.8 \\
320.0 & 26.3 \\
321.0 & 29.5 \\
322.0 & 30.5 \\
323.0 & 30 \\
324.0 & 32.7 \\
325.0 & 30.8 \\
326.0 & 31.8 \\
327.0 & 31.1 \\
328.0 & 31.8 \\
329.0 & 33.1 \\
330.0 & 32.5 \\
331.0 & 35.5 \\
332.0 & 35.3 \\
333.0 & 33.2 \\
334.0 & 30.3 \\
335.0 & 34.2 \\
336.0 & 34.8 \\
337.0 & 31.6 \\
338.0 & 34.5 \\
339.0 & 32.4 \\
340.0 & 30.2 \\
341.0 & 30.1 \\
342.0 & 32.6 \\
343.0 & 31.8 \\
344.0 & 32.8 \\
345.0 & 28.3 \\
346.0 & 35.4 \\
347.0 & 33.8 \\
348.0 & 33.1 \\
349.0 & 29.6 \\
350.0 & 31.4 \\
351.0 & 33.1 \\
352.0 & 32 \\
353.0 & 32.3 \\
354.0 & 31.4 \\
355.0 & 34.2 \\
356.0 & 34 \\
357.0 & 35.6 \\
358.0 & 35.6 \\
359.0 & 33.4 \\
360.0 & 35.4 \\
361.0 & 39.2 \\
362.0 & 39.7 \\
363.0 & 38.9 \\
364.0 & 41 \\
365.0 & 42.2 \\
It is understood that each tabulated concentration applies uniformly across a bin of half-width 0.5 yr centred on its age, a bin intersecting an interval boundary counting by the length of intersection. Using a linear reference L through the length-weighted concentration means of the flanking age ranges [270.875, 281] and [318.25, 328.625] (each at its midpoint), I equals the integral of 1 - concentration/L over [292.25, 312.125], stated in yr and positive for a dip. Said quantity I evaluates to 6.7 yr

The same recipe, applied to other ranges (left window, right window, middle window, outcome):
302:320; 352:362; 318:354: -3.9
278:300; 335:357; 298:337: 9.7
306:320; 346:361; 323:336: -2.9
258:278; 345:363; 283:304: 4.0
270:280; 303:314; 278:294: -1.4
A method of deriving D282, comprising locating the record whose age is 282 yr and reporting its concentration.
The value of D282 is 46.6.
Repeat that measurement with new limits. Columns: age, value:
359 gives 33.4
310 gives 17.8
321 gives 29.5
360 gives 35.4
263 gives 44.9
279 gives 47.8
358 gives 35.6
